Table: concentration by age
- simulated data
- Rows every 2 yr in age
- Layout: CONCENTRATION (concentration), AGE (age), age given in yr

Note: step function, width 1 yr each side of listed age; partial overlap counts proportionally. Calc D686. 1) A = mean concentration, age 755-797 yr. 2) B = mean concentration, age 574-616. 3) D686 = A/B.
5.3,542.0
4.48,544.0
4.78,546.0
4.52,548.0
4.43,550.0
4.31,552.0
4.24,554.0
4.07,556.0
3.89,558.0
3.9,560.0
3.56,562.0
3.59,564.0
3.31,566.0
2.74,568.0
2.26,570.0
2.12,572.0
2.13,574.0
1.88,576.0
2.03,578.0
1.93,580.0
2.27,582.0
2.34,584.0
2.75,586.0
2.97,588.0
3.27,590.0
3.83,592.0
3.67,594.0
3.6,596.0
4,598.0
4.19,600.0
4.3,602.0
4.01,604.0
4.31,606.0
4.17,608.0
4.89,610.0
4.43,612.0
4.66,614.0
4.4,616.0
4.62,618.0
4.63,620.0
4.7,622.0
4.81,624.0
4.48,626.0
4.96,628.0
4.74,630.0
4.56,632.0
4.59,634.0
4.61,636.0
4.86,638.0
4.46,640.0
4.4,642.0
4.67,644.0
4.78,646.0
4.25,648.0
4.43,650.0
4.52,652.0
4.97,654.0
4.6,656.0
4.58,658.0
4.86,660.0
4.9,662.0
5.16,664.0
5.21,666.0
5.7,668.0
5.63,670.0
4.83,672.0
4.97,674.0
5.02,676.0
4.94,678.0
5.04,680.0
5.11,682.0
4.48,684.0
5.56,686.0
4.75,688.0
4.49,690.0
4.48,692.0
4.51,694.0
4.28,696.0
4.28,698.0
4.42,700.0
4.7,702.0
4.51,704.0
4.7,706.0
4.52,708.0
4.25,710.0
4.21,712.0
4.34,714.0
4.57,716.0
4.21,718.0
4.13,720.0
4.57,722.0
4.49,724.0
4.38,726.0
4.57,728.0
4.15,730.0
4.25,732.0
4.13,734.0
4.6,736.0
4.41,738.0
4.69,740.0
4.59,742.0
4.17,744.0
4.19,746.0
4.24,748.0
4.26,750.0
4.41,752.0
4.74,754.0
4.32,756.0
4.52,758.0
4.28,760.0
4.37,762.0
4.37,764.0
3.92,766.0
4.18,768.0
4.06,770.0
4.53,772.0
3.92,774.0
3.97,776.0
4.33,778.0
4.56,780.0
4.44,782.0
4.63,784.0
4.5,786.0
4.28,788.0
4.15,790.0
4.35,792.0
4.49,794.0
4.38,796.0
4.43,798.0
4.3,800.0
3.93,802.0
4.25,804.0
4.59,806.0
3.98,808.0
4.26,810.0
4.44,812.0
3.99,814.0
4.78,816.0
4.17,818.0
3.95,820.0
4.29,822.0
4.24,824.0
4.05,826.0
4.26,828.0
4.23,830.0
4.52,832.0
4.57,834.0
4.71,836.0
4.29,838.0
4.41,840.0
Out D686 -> 1.24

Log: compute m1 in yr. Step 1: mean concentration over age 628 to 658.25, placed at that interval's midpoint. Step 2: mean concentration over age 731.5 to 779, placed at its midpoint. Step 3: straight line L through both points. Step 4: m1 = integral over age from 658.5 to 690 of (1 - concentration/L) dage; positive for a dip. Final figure -3.6 yr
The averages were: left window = 4.61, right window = 4.31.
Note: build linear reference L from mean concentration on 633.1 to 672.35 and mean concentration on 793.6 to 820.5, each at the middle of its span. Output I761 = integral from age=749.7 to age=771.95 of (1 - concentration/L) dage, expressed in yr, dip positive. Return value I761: 0.58 yr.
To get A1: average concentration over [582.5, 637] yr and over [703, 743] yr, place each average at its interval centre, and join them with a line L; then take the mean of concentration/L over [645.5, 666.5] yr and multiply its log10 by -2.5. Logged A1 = -0.12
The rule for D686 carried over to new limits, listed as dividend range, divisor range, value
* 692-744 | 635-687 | 0.91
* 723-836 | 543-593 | 1.33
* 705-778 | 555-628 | 1.21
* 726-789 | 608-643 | 0.94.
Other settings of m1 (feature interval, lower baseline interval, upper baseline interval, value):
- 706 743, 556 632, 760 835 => -3.12 yr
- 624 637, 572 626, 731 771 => -3.06 yr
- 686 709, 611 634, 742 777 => -0.64 yr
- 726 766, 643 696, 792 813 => 1.48 yr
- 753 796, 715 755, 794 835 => 0.07 yr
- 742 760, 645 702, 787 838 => 0.65 yr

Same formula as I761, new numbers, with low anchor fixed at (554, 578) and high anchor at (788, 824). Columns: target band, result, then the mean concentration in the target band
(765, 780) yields -0.2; 4.16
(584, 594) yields 0.0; 3.17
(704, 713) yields -1.6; 4.43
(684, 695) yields -3.1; 4.73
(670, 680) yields -3.9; 5.02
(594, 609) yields -3.8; 4.06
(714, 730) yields -2.3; 4.4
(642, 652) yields -3.0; 4.52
